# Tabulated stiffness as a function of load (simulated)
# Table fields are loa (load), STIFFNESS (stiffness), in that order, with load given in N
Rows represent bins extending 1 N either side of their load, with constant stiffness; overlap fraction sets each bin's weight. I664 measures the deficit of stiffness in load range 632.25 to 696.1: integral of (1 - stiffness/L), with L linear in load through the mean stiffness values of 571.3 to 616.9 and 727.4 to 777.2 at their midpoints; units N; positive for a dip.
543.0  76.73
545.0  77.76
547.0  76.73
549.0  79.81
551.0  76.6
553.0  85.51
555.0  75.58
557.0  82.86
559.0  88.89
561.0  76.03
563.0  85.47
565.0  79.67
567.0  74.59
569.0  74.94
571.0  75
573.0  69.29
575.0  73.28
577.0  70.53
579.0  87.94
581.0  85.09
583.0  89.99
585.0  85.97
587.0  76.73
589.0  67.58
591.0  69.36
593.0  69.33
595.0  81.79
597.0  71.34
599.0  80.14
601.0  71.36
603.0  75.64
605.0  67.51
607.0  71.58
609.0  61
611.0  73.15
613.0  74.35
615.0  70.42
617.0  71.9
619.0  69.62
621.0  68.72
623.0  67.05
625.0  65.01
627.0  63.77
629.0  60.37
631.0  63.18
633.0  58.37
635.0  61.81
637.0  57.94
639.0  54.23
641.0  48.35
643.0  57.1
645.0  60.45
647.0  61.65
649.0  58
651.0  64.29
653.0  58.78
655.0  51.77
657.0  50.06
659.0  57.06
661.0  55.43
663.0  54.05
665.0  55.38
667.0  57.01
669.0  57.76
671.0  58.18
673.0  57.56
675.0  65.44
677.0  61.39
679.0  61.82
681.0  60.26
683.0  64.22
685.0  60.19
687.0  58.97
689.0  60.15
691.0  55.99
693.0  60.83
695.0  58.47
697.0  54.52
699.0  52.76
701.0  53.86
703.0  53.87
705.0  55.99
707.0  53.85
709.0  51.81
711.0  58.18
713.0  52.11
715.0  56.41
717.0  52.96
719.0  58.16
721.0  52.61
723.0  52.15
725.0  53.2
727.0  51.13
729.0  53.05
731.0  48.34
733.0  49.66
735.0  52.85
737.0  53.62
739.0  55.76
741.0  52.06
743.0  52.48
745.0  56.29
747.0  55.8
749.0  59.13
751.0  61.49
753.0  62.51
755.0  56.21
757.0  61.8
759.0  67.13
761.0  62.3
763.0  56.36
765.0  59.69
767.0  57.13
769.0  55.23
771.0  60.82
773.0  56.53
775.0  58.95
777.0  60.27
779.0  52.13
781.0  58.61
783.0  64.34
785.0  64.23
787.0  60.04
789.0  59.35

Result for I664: 8.1 N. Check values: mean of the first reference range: 74.6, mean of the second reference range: 56.9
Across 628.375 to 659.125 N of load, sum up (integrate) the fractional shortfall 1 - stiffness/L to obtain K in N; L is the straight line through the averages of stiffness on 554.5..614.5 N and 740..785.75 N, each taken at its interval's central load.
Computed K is 5.5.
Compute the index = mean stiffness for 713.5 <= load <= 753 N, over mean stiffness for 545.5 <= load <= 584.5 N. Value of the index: 0.68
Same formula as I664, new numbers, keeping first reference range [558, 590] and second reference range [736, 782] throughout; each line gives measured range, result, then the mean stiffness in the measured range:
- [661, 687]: 3.16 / 59.3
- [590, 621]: 1.43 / 71.8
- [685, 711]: 3.47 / 56.2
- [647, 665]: 3.40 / 56.4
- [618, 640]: 3.00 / 62.7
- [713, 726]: 1.73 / 54.1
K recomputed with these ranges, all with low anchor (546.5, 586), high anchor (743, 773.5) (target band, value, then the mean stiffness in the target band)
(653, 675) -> 4.2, 56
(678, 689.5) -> 1.0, 61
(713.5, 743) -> 4.4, 53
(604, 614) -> 0.7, 69.5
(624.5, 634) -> 1.4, 62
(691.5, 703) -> 1.7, 55.9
